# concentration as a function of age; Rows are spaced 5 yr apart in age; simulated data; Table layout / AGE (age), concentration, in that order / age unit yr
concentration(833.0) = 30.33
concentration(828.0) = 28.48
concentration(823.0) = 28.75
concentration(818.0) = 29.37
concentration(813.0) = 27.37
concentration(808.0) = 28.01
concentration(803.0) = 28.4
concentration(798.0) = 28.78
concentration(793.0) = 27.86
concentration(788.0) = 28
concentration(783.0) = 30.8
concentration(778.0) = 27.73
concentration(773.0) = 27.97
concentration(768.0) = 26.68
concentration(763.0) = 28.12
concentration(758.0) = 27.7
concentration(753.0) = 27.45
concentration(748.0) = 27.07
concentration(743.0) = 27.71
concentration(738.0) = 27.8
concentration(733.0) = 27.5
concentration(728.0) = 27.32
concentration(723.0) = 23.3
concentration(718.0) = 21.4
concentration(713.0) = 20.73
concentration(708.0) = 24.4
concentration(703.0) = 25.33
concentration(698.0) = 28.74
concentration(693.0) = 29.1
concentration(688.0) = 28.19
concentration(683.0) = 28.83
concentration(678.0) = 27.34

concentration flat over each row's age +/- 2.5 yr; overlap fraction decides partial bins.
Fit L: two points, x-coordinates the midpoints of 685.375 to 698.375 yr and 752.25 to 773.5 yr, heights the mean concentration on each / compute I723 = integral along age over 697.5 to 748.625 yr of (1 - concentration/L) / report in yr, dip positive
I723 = 5.0 yr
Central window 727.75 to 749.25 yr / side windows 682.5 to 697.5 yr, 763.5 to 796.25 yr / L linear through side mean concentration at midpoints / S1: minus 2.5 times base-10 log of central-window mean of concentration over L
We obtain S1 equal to 0.035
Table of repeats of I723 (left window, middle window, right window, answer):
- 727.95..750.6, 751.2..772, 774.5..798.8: 0.4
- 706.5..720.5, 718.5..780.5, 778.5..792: -3.8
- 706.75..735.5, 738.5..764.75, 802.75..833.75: -2.2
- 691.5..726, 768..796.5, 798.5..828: -1.1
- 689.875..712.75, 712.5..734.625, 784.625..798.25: 2.2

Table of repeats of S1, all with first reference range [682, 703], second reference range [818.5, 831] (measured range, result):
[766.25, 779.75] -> 0.04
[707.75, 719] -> 0.28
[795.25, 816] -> 0.02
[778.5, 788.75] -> -0.02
